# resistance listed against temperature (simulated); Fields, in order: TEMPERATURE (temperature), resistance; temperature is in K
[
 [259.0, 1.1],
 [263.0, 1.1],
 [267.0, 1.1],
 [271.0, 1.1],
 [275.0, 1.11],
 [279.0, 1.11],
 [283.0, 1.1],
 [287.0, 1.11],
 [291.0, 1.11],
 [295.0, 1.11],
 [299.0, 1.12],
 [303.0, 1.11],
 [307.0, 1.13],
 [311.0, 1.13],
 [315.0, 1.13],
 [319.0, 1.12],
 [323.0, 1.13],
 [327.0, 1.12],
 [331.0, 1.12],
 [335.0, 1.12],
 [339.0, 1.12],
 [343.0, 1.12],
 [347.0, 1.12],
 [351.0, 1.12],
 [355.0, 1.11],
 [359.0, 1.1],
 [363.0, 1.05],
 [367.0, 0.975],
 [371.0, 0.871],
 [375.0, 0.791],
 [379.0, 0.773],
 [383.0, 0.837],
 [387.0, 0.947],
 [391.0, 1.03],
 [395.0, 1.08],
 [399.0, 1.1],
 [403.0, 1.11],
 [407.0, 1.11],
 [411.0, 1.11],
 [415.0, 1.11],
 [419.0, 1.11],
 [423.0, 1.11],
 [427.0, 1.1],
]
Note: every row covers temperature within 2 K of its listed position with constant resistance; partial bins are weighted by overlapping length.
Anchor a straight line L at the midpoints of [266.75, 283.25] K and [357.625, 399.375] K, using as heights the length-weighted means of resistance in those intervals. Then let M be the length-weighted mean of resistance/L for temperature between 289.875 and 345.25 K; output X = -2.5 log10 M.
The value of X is -0.08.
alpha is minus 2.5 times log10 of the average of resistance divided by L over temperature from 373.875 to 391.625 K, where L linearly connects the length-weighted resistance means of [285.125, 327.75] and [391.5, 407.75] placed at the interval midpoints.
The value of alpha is 0.25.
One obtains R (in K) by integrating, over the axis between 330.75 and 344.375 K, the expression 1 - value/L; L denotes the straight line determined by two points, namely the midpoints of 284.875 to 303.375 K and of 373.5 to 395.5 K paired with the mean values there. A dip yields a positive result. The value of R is -1.5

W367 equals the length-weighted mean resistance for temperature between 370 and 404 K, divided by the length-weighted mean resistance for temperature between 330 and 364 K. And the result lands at 0.9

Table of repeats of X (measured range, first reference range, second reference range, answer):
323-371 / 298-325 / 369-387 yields -0.129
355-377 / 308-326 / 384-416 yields 0.127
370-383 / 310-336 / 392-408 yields 0.335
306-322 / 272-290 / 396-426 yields -0.020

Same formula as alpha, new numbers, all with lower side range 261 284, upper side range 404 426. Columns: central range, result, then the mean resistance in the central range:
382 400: 0.11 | 1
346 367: 0.02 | 1.09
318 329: -0.02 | 1.12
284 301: -0.01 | 1.11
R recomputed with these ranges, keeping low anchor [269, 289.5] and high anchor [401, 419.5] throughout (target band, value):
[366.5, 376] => 2.02 K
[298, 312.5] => -0.20 K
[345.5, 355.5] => -0.08 K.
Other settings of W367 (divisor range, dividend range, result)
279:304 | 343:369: 0.98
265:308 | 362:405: 0.86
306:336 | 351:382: 0.85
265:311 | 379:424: 0.94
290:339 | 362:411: 0.87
